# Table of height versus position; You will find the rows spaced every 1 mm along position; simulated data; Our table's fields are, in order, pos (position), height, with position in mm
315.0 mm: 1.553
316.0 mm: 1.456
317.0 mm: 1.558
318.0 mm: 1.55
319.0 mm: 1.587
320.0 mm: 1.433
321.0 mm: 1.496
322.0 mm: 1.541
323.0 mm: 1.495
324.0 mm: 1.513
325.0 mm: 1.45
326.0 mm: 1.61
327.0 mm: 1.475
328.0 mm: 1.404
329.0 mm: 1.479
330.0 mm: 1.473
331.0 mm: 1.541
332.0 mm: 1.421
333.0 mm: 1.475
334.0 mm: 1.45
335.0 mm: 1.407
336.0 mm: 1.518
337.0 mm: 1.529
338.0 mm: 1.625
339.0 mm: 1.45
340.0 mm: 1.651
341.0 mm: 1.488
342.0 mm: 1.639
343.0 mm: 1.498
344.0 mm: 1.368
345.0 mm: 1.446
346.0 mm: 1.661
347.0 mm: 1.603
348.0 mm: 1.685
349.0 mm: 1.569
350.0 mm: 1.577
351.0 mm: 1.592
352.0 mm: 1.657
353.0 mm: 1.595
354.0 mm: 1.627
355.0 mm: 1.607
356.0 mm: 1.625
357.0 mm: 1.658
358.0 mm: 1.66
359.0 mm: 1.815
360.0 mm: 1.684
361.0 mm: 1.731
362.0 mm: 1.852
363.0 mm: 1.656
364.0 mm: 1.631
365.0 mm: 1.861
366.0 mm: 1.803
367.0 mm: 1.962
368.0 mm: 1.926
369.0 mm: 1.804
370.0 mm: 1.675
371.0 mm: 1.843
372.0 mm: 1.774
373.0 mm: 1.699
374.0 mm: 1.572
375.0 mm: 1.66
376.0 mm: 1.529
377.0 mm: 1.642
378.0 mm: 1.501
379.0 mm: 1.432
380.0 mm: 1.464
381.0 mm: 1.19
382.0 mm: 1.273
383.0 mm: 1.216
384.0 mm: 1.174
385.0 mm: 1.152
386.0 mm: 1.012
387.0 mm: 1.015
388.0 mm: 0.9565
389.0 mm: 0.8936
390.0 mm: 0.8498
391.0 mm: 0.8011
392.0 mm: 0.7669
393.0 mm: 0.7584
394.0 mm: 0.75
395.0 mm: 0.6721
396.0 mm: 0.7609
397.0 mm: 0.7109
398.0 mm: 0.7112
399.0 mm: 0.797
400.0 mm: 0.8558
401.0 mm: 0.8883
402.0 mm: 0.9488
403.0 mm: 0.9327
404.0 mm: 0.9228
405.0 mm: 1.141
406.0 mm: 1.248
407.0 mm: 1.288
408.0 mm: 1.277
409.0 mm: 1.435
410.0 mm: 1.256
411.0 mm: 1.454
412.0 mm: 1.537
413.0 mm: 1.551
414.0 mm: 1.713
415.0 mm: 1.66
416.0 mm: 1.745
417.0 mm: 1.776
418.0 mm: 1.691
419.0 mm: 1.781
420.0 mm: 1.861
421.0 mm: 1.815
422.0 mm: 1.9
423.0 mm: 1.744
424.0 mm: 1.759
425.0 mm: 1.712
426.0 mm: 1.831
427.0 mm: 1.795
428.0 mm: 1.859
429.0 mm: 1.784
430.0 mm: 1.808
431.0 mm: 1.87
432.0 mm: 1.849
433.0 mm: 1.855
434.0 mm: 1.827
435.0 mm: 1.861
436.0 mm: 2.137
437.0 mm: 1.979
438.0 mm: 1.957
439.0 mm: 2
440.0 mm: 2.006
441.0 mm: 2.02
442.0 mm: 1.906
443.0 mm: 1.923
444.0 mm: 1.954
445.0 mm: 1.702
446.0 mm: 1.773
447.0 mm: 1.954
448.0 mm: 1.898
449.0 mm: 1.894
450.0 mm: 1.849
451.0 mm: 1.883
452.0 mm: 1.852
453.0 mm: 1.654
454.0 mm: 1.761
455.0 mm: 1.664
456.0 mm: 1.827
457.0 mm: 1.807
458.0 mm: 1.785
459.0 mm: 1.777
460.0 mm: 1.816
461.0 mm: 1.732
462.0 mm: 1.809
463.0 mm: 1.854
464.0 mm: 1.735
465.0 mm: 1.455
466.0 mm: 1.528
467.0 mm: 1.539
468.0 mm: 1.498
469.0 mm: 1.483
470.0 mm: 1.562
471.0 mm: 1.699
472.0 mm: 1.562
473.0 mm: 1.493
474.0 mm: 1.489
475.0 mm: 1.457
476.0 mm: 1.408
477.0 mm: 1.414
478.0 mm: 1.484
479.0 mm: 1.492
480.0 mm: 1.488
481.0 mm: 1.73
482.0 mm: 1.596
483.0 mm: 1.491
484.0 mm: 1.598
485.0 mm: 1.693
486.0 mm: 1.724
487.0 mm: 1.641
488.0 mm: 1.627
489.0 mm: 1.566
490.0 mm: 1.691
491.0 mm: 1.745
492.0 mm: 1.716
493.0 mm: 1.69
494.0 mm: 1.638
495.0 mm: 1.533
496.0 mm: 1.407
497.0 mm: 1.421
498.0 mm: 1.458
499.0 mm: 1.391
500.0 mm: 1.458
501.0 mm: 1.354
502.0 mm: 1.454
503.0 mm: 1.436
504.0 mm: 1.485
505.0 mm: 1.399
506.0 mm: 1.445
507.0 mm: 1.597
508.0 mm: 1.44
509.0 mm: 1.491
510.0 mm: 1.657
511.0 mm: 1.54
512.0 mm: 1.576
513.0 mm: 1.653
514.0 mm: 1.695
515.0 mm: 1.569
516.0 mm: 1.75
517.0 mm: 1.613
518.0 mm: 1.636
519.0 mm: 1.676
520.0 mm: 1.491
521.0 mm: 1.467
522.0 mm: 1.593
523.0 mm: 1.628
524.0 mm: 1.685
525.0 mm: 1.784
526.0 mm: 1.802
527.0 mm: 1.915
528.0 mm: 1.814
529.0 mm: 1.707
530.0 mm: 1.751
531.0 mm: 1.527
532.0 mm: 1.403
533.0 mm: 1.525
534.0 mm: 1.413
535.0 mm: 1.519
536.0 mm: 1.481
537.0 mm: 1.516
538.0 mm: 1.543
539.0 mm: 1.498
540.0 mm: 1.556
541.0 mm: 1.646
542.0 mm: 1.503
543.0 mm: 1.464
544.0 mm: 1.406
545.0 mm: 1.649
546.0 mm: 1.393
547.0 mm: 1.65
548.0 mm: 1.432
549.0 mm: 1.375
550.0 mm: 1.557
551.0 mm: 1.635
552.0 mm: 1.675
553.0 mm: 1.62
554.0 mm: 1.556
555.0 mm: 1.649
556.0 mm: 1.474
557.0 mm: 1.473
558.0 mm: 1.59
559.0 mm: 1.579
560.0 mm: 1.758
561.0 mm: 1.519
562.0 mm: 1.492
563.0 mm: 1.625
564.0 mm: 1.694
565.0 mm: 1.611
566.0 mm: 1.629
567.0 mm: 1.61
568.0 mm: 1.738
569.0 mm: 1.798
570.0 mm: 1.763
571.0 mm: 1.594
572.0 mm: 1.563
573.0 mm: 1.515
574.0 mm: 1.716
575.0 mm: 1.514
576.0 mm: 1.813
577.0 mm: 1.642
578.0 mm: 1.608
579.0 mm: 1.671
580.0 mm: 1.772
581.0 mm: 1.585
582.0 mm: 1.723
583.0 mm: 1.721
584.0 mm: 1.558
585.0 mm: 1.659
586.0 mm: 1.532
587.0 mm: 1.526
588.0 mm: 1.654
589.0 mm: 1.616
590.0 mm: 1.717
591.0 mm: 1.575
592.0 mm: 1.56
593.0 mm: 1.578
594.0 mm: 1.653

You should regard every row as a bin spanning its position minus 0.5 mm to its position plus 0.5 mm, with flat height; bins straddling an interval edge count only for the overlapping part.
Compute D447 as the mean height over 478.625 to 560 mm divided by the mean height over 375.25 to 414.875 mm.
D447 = 1.40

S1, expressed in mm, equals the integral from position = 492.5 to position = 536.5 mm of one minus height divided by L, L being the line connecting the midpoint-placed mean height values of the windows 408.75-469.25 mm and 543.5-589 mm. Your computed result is 2.8 mm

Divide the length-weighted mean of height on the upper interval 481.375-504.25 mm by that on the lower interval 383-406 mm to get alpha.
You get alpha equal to 1.7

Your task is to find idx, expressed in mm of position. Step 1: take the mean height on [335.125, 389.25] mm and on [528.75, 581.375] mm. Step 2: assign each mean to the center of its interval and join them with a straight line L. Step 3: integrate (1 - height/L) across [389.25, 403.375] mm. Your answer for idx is 6.9 mm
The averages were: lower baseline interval 1.55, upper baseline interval 1.58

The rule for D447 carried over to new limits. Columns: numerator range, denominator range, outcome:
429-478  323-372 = 1.09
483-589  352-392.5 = 1.07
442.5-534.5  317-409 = 1.16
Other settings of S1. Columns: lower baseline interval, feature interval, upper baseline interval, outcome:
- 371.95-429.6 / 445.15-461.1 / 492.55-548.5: -4.3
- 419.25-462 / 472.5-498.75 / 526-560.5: 2.5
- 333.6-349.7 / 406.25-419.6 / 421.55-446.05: 1.9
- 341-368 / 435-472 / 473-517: -5.0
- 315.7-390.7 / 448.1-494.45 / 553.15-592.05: -2.2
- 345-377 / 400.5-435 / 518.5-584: 1.8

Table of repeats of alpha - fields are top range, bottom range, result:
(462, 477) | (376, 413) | 1.43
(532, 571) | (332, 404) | 1.12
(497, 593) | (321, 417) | 1.12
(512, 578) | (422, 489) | 0.92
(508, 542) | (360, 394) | 1.13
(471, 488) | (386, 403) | 1.87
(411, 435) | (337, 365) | 1.09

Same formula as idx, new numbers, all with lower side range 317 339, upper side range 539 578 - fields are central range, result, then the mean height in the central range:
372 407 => 9.8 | 1.1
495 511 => 1.1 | 1.46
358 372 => -2.5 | 1.78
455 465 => -1.4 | 1.77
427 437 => -2.2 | 1.87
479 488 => -0.3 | 1.61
